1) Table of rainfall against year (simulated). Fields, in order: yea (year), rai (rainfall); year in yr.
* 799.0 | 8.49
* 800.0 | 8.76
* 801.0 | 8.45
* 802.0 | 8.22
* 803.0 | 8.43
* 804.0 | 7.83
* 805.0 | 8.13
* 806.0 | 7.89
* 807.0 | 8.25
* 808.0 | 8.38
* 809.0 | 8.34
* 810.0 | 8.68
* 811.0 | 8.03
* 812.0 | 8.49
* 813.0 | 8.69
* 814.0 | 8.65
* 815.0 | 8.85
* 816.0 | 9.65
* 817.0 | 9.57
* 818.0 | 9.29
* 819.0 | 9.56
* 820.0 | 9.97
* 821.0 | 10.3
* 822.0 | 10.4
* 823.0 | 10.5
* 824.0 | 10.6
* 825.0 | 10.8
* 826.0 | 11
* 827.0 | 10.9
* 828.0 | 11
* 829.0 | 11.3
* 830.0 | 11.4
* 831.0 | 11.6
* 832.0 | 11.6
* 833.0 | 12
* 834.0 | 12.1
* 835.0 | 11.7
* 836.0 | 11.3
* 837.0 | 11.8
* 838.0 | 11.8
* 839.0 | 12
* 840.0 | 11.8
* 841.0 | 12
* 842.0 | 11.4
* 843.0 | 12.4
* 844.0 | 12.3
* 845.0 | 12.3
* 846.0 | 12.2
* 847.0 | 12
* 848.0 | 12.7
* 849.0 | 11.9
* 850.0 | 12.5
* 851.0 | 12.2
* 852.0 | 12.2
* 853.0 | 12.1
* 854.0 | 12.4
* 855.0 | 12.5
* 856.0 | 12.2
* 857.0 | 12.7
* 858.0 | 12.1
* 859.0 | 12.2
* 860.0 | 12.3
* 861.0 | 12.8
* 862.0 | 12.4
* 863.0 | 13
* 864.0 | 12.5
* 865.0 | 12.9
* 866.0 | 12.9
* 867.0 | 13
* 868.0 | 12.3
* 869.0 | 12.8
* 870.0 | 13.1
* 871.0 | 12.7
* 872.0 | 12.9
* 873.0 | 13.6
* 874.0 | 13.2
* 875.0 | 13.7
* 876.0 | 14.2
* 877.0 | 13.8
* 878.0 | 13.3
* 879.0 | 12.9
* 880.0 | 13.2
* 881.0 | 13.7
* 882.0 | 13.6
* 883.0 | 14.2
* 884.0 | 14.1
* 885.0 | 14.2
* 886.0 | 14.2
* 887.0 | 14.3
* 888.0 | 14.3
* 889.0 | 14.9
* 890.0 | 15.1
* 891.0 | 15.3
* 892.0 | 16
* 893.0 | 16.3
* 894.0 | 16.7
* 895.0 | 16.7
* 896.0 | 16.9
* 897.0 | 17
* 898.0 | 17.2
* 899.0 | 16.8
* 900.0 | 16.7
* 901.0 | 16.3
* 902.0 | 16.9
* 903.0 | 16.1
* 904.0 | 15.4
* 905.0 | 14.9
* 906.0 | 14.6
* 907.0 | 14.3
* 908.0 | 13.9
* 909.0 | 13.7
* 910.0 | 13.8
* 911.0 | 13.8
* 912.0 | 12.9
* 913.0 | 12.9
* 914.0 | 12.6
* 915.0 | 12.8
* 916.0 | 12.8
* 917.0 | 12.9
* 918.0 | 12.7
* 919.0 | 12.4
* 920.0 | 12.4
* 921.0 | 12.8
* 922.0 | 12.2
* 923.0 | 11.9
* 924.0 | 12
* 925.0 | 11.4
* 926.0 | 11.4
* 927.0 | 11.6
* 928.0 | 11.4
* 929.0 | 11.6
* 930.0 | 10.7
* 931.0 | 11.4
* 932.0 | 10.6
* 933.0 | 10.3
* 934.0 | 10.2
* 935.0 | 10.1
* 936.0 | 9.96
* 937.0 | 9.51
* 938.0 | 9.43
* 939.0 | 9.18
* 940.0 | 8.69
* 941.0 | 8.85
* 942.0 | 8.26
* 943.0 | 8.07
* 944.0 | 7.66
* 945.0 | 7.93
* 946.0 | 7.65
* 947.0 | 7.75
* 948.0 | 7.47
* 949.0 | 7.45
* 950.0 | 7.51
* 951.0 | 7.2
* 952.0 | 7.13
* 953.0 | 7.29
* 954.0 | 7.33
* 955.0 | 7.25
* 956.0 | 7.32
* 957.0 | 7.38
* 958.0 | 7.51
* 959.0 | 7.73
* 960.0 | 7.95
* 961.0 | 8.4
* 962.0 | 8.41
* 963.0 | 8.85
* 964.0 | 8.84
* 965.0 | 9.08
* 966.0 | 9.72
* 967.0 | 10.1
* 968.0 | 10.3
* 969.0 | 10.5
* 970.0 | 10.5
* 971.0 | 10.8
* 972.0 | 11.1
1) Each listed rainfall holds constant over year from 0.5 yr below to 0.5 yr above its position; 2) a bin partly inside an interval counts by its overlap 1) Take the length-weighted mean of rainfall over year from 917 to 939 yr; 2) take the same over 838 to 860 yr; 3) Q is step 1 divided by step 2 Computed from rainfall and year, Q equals 0.9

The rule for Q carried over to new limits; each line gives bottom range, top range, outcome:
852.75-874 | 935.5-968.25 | 0.65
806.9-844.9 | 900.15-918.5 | 1.34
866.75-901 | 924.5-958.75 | 0.62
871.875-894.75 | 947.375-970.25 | 0.58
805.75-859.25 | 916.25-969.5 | 0.87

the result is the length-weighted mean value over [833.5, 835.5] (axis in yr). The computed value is 11.9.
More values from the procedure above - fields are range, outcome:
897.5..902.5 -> 16.8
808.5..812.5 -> 8.38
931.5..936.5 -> 10.2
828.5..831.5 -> 11.4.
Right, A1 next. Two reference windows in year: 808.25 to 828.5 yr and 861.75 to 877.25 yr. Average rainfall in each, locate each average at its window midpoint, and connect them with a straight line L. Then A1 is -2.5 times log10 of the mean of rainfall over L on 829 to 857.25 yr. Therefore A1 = -0.07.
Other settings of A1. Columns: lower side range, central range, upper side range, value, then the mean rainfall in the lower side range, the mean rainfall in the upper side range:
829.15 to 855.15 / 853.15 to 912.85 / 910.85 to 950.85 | -0.24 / 12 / 10.5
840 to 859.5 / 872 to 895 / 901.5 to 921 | -0.10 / 12.2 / 13.8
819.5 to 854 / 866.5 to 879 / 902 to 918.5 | -0.04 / 11.6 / 13.9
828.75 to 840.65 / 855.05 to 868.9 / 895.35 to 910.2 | 0.06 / 11.7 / 15.7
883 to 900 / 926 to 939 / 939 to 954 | -0.08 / 15.6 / 7.81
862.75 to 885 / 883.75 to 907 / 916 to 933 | -0.23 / 13.3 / 11.8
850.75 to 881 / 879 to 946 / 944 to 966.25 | -0.25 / 12.8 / 7.84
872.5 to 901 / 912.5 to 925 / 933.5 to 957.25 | -0.12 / 14.9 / 8.2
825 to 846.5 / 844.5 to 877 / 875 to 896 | 0.04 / 11.7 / 14.6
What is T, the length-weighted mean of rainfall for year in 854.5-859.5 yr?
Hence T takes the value 12.3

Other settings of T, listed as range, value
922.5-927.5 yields 11.7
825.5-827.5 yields 10.9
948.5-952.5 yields 7.32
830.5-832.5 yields 11.6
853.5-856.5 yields 12.4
